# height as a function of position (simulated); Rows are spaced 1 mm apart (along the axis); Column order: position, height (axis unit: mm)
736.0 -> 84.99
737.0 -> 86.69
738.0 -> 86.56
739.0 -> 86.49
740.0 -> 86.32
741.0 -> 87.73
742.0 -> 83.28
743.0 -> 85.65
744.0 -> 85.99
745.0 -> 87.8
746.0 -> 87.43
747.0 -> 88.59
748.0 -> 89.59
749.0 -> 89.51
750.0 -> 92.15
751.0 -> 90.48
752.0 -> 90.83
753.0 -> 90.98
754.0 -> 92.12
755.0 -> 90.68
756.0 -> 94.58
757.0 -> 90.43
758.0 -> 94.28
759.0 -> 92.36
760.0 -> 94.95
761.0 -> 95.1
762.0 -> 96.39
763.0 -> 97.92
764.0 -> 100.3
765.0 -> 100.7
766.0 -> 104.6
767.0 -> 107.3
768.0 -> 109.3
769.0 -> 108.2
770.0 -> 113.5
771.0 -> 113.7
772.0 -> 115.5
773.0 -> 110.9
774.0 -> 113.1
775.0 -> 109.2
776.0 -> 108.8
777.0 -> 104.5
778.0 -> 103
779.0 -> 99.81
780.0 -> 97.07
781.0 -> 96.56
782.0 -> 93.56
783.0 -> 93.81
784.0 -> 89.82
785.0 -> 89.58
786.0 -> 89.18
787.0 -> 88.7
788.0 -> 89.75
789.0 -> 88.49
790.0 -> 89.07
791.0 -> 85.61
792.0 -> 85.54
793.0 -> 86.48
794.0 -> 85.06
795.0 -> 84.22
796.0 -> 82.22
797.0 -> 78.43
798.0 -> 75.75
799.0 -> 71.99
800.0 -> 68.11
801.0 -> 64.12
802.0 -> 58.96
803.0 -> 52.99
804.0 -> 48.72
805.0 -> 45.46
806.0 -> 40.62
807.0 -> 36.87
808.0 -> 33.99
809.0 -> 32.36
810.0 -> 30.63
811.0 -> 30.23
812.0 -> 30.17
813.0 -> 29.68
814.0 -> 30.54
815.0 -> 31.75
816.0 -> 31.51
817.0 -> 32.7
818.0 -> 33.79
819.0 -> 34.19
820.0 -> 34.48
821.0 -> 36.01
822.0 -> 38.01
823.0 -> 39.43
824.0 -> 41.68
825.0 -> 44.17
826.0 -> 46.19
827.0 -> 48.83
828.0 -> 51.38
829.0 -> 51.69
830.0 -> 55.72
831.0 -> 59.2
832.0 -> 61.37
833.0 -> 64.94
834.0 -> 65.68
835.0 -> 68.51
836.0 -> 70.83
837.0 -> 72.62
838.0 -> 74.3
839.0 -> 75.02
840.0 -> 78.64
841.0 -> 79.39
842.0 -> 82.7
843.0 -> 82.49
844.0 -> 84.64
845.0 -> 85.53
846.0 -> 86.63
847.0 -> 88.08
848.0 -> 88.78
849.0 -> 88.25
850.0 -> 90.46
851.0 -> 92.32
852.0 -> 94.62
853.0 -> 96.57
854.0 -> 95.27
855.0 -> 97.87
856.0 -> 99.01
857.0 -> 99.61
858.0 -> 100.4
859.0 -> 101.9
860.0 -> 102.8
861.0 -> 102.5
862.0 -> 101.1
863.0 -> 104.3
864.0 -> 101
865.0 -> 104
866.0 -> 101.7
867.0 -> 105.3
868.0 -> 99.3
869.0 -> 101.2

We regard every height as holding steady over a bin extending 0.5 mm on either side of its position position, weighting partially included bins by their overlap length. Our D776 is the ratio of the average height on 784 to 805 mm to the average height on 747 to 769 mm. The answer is 0.8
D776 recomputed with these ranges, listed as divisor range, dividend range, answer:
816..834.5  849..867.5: 2.15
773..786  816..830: 0.41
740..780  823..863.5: 0.81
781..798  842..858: 1.05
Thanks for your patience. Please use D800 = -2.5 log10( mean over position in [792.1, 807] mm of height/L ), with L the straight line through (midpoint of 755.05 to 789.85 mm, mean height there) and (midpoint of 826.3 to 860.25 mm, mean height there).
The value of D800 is 0.35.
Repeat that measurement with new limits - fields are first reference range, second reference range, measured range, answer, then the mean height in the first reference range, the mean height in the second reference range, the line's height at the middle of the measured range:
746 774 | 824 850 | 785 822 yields 0.42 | 98.4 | 70.1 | 82.4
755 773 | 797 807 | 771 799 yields -0.20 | 102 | 58.4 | 77.8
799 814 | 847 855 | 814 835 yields 0.38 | 43.6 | 92.4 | 63.3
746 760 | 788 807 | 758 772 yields -0.20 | 91.3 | 71.3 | 85.9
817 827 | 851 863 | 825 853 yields -0.08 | 38.9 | 99.2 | 68.2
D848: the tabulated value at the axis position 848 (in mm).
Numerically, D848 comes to 88.78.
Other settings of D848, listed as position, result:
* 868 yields 99.3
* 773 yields 110.9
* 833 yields 64.94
